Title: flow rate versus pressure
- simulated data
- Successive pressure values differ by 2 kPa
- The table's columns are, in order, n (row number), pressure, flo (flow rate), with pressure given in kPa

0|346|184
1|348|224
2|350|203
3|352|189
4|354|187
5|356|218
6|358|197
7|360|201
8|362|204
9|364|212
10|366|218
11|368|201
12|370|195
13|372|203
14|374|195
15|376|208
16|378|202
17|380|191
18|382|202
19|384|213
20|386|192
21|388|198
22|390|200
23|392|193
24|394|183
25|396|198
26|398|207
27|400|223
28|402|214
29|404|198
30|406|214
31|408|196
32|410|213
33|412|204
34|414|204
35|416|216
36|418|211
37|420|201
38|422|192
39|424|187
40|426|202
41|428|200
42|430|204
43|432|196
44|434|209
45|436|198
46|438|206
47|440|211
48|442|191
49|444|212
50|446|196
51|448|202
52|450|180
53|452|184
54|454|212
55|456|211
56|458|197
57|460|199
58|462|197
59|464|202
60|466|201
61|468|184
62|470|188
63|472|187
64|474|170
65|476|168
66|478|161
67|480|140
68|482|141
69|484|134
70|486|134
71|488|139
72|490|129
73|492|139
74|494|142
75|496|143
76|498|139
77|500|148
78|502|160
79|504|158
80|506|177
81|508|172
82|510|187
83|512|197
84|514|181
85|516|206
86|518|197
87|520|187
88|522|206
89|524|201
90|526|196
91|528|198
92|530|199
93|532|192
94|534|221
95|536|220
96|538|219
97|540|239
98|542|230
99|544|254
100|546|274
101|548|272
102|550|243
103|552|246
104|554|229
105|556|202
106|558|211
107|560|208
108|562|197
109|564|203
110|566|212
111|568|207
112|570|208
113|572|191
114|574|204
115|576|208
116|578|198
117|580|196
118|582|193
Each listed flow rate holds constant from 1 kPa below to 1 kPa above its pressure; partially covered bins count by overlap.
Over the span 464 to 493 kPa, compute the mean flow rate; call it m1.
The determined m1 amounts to 160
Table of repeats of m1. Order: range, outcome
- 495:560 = 203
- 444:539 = 180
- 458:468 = 198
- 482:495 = 137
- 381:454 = 202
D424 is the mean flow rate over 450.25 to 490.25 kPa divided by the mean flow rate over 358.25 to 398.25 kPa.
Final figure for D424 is 0.87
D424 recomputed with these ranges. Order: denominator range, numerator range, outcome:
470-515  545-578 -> 1.39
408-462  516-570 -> 1.08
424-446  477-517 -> 0.77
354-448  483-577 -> 0.96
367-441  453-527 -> 0.86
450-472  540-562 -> 1.20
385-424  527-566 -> 1.10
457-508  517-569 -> 1.33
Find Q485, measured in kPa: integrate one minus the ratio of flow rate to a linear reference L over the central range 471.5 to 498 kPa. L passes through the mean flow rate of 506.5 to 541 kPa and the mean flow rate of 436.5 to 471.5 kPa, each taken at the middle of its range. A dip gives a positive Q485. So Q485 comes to 6.93 kPa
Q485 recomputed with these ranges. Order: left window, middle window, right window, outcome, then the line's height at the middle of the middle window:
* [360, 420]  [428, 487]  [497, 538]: 2.6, 195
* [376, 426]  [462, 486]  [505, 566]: 4.3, 208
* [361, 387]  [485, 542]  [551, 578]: 7.5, 208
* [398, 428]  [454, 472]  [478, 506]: -3.4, 166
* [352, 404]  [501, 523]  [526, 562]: 3.6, 221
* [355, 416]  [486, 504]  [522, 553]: 6.3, 220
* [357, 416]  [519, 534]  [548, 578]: 0.9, 211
